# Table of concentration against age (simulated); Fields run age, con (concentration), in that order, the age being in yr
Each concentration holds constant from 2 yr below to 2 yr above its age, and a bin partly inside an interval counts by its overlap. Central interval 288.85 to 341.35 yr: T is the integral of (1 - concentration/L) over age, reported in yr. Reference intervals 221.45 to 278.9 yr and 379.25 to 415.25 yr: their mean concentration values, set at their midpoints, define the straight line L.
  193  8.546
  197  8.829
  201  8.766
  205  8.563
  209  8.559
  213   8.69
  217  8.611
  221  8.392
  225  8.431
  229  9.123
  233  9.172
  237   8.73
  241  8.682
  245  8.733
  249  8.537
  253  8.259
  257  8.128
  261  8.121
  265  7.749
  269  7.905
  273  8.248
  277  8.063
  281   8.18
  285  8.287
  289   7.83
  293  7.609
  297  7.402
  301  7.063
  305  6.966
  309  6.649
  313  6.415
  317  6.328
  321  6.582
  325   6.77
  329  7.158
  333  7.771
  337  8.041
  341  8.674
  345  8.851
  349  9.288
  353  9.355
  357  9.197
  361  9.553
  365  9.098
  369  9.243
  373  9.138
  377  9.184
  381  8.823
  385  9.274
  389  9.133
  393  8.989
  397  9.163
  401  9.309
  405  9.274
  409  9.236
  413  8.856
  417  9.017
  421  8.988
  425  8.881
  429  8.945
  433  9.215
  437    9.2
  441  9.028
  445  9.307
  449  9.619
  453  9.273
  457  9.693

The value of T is 9.4 yr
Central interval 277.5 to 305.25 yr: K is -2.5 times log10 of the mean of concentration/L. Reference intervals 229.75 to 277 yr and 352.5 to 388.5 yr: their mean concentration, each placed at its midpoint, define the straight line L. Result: 0.13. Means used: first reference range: 8.39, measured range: 7.68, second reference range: 9.2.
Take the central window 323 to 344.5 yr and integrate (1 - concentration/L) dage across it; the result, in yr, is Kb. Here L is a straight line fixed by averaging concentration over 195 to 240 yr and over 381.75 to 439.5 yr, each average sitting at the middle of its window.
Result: 2.84 yr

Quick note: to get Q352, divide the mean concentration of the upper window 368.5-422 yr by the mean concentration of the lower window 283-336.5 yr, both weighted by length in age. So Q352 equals 1.27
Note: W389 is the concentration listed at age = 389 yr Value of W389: 9.133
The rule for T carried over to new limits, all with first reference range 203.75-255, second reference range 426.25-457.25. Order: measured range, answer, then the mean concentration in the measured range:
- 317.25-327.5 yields 2.62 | 6.64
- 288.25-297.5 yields 1.27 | 7.62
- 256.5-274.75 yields 1.54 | 8.02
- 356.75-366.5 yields -0.30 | 9.31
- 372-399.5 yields -0.03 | 9.1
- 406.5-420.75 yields 0.21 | 9.04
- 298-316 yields 4.24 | 6.78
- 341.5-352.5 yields -0.08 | 9.05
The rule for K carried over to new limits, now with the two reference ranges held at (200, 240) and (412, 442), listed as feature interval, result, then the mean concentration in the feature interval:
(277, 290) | 0.09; 8.11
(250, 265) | 0.08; 8.14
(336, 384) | -0.02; 9.06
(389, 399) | -0.01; 9.09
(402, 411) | -0.03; 9.26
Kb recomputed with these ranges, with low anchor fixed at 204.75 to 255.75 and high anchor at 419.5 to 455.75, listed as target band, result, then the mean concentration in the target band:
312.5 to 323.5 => 3.0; 6.46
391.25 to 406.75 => -0.2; 9.19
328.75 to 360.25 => 1.0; 8.66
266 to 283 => 1.3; 8.08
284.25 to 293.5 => 0.9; 7.91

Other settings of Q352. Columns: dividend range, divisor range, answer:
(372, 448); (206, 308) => 1.11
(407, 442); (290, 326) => 1.31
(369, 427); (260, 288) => 1.13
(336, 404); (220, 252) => 1.04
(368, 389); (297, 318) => 1.35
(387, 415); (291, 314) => 1.30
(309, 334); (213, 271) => 0.80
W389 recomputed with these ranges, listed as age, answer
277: 8.063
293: 7.609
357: 9.197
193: 8.546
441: 9.028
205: 8.563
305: 6.966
